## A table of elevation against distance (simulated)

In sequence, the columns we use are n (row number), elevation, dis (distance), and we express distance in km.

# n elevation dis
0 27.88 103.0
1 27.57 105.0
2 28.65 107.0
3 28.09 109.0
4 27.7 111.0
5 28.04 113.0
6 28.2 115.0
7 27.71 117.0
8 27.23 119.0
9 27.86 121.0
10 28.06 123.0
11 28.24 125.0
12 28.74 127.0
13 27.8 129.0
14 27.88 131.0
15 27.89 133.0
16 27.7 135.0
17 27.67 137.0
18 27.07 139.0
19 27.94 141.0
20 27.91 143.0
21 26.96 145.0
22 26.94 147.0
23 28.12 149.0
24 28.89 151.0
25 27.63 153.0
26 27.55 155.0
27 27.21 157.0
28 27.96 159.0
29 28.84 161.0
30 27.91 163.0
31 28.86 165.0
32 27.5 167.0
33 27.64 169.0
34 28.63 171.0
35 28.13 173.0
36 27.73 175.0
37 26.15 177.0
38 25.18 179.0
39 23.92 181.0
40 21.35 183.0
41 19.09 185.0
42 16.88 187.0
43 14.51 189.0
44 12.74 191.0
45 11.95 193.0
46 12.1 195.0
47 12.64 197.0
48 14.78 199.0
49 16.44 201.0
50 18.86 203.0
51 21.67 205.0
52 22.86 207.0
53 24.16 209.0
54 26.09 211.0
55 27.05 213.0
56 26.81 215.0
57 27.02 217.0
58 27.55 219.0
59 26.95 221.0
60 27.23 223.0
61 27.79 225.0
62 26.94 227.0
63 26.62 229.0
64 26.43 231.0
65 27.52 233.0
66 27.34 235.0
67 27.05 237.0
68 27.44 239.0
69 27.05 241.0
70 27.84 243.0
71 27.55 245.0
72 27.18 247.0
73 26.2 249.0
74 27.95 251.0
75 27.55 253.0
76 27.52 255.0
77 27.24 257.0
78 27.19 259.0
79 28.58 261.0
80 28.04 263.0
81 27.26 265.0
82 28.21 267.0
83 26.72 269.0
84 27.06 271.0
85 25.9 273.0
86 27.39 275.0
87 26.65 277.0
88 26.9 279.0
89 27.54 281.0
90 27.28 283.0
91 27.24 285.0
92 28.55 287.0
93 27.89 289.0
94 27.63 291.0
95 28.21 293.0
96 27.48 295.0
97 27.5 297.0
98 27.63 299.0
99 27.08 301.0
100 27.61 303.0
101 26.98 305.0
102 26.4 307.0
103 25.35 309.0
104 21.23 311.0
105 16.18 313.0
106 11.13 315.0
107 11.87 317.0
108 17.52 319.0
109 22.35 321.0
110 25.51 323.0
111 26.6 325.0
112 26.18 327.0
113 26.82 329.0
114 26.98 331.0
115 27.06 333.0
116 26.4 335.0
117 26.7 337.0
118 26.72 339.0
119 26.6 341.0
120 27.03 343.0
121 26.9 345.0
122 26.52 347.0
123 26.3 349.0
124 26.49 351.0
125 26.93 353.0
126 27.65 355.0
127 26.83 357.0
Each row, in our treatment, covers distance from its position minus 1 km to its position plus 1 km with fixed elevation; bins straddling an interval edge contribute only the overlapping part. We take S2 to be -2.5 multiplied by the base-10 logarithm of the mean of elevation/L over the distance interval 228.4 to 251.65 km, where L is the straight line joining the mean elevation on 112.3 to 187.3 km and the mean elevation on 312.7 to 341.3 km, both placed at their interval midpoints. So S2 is -0.09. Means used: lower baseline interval 27.1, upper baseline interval 23.1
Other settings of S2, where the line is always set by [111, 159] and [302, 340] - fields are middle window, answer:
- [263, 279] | -0.10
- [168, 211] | 0.28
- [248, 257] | -0.09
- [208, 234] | -0.04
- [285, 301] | -0.15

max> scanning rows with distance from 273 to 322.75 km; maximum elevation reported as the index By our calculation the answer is 28.55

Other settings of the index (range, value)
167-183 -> 28.63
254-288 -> 28.58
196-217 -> 27.05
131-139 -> 27.89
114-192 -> 28.89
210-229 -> 27.79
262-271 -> 28.21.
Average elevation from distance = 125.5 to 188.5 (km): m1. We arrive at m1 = 26.7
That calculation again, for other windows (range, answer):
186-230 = 21.3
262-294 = 27.4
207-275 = 27.1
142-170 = 27.9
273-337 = 25.1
